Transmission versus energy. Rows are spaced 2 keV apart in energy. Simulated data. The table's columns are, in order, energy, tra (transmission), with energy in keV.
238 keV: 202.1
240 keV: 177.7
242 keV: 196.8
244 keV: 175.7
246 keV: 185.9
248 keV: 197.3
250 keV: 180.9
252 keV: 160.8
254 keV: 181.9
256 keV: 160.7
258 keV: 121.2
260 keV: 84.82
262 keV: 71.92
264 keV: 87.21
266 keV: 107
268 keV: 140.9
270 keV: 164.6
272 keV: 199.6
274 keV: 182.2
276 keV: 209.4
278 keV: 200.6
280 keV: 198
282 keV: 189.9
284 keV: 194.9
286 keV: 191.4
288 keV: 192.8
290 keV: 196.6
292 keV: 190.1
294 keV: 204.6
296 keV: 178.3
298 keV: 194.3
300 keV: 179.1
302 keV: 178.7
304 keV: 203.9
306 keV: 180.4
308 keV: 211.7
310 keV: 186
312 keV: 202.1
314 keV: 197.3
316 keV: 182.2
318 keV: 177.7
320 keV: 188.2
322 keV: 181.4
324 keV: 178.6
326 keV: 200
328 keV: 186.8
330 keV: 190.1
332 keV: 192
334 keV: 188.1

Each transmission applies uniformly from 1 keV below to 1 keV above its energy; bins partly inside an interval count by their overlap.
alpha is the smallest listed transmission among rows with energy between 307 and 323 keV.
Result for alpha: 177.7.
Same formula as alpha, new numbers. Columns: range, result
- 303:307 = 180.4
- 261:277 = 71.92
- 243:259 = 121.2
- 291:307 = 178.3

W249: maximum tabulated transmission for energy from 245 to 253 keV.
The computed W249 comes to 197.3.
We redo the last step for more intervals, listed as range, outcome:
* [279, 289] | 198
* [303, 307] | 203.9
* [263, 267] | 107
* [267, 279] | 209.4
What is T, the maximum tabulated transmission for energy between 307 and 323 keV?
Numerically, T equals 211.7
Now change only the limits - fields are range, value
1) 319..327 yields 200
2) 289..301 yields 204.6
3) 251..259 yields 181.9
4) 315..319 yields 182.2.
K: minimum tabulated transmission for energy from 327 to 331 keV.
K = 186.8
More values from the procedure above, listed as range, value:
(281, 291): 189.9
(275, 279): 200.6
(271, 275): 182.2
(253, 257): 160.7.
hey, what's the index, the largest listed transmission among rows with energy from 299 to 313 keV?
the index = 211.7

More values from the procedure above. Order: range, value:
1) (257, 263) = 121.2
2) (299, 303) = 179.1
